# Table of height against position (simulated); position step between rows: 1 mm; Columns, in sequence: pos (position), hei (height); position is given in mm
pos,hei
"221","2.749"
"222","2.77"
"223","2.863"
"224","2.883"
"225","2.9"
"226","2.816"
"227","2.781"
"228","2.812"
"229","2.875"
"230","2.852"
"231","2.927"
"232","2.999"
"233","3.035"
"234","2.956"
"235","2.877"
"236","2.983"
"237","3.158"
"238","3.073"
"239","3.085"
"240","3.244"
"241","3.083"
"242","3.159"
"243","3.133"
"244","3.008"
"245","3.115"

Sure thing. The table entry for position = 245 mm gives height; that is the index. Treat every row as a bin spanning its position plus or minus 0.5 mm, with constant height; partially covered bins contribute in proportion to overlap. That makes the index 3.115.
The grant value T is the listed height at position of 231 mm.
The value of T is 2.927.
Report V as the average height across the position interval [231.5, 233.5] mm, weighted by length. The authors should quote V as 3.02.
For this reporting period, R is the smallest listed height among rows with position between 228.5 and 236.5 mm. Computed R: 2.852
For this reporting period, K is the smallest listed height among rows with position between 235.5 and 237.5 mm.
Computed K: 2.983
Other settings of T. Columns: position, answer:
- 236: 2.983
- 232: 2.999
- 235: 2.877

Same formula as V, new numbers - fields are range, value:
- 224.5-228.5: 2.83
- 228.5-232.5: 2.91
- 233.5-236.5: 2.94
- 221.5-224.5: 2.84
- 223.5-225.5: 2.89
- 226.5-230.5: 2.83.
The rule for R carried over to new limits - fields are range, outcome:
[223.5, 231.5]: 2.781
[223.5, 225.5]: 2.883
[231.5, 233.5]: 2.999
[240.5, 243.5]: 3.083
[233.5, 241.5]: 2.877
